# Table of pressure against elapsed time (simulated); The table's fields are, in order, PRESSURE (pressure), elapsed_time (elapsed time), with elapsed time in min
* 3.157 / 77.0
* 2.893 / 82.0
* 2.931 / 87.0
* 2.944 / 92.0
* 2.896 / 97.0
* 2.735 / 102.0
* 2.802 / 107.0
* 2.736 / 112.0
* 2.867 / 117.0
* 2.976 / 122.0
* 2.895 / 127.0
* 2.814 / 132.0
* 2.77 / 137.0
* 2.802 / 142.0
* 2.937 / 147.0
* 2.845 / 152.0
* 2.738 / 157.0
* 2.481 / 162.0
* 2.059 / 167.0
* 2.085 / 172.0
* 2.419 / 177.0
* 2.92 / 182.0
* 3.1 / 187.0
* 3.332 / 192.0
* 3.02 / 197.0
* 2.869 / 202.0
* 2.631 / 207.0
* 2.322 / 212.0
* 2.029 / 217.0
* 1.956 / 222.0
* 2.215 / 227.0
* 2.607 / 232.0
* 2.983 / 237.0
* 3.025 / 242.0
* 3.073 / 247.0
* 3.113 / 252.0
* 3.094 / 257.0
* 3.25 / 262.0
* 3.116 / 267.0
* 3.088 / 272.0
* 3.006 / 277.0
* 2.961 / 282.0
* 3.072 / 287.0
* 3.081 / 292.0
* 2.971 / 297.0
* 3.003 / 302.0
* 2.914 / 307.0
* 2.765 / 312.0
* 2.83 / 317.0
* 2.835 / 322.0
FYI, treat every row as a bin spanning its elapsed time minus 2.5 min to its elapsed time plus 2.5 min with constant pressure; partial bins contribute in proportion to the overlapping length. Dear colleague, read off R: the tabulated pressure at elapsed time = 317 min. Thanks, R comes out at 2.83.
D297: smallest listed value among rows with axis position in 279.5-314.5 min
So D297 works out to 2.765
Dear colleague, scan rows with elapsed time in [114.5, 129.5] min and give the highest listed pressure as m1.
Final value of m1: 2.976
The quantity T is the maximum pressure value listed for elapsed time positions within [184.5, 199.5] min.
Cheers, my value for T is 3.332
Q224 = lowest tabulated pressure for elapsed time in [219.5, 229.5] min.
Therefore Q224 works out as 1.956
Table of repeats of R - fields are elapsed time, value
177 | 2.419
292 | 3.081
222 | 1.956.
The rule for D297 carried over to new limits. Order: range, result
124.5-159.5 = 2.738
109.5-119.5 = 2.736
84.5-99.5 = 2.896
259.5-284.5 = 2.961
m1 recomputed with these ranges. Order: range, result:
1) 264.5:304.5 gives 3.116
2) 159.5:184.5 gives 2.92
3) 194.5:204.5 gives 3.02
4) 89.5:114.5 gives 2.944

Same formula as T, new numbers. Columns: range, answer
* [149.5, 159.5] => 2.845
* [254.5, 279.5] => 3.25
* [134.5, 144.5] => 2.802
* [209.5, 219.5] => 2.322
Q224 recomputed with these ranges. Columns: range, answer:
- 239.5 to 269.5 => 3.025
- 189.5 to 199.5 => 3.02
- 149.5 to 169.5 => 2.059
